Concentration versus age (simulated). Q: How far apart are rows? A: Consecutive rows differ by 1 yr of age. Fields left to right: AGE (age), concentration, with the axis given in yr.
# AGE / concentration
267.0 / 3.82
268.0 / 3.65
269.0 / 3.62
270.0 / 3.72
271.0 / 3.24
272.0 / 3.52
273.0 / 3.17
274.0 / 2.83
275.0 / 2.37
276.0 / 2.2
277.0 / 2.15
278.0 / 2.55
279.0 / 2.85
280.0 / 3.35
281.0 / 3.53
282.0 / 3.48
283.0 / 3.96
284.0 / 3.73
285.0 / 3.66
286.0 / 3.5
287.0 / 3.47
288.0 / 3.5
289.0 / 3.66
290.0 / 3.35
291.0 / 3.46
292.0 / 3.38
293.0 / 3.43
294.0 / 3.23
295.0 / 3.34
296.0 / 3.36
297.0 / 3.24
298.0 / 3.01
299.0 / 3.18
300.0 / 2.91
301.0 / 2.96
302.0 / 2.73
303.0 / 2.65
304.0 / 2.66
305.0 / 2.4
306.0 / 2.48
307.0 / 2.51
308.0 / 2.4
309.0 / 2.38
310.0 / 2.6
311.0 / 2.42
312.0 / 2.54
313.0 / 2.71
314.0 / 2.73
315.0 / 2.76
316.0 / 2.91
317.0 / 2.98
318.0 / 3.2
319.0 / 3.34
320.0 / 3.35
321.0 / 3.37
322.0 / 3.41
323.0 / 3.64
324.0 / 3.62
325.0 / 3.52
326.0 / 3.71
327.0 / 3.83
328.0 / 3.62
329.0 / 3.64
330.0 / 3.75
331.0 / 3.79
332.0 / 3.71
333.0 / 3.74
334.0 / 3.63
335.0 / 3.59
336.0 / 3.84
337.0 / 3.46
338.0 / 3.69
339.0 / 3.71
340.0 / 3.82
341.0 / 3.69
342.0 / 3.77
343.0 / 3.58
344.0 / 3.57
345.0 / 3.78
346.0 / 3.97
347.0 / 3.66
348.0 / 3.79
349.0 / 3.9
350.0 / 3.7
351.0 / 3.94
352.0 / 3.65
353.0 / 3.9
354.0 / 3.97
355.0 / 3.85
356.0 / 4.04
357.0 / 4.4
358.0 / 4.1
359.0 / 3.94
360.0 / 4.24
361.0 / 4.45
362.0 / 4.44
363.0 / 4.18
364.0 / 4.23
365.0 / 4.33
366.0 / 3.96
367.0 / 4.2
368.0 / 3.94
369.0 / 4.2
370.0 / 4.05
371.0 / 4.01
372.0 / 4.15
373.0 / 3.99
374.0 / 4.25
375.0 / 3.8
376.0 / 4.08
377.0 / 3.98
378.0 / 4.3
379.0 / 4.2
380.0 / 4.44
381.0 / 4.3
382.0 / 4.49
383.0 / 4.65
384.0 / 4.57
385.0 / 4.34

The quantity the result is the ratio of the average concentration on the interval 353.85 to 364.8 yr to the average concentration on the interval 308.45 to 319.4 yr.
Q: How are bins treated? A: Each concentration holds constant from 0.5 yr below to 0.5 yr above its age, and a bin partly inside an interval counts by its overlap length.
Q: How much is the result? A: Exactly 1.51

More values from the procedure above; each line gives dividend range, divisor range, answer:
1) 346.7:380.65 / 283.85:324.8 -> 1.32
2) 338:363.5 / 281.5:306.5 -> 1.21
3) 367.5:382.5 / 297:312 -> 1.55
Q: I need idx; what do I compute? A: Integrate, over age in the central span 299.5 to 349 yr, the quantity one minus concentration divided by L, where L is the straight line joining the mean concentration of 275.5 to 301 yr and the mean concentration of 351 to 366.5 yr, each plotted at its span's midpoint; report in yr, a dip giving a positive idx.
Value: 5.6 yr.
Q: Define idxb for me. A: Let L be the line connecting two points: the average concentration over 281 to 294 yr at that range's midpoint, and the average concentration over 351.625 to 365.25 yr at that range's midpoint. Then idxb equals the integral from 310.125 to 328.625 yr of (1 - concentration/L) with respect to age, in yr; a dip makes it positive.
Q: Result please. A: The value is 3.0 yr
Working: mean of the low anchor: 3.54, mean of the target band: 3.19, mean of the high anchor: 4.12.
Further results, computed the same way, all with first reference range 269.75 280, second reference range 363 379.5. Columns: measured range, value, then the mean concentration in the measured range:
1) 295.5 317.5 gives 3.46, 2.75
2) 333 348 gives 0.03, 3.7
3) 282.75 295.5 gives -1.93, 3.5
